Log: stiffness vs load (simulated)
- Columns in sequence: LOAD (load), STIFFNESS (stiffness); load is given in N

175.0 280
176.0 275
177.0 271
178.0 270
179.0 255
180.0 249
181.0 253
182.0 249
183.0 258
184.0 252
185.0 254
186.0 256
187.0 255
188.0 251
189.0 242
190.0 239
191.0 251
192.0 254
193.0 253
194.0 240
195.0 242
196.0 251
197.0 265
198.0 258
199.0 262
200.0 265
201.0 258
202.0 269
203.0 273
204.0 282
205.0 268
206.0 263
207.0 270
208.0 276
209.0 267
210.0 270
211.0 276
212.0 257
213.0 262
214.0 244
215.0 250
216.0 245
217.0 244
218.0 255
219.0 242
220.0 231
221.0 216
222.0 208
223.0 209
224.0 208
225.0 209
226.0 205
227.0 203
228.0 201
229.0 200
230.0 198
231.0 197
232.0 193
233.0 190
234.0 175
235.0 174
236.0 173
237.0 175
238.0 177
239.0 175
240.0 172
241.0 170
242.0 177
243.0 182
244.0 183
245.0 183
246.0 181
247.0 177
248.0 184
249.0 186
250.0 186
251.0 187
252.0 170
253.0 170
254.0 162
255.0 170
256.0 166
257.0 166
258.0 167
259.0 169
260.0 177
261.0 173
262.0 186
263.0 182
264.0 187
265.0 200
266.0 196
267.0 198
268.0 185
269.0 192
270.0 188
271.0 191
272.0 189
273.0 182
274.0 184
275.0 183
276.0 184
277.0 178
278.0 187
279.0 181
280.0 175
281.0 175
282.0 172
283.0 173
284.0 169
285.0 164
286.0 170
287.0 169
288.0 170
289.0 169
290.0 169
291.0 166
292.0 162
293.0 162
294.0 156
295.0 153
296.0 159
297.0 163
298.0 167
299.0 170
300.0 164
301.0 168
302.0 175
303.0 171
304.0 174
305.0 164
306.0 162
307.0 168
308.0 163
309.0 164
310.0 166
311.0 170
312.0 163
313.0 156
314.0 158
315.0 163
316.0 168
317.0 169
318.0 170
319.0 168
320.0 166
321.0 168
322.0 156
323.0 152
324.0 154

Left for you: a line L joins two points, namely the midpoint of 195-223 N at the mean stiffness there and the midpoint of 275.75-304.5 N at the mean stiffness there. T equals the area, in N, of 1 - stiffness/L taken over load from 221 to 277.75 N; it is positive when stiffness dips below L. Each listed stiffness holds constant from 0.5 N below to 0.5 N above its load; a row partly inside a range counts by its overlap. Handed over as 7.2 N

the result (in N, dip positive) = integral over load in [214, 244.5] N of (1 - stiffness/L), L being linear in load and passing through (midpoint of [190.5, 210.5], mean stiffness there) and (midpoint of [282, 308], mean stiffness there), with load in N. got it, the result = 4.1 N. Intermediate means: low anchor 262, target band 202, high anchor 166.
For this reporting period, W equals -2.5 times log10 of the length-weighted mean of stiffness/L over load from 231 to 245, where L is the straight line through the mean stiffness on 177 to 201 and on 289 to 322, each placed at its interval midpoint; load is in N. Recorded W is 0.21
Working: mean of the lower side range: 254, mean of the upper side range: 165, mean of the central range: 179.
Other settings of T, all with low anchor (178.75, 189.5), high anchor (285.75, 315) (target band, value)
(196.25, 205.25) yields -1.0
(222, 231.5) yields 0.7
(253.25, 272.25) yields 1.2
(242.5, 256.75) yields 1.8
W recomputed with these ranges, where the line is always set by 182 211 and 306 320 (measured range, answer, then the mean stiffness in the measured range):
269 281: 0.07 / 184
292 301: 0.10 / 162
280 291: 0.10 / 170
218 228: 0.10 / 216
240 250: 0.22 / 180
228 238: 0.23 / 186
